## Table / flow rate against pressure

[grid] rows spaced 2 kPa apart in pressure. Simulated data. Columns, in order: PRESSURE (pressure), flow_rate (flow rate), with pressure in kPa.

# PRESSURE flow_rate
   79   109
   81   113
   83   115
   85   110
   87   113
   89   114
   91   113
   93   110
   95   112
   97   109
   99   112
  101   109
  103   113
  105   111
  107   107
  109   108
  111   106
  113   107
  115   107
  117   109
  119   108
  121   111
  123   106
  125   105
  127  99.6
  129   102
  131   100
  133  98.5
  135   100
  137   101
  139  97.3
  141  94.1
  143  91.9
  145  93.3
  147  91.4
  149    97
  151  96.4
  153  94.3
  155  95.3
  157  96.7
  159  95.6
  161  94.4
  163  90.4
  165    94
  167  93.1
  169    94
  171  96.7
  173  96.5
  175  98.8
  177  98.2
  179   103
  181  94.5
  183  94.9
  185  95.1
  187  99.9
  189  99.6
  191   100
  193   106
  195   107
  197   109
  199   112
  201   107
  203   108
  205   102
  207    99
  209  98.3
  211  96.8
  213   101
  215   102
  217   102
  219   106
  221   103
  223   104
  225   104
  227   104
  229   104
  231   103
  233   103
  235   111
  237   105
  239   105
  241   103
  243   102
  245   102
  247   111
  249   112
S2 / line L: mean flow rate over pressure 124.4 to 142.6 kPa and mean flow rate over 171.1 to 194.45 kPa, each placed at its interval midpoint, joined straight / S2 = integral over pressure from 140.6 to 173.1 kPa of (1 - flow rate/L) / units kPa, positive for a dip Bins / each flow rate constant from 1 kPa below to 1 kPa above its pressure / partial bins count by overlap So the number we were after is 1.6 kPa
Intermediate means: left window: 99.3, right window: 98.9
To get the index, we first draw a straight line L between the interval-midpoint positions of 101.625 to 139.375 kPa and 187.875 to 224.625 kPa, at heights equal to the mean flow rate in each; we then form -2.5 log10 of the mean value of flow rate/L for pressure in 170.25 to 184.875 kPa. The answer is 0.07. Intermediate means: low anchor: 105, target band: 97.4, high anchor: 103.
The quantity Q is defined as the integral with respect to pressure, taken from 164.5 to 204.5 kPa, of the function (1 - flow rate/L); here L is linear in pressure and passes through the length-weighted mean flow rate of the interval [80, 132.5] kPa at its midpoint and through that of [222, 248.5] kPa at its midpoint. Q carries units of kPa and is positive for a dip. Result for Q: 2.21 kPa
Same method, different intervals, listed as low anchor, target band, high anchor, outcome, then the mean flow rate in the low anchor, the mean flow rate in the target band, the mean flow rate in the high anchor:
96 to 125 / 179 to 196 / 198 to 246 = 0.9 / 109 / 99.8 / 104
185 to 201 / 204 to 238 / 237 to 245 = 0.3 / 104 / 103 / 103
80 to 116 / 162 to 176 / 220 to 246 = 1.6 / 110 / 94.8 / 104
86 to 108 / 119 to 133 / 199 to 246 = 0.7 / 111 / 104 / 103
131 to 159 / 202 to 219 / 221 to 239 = 0.2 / 96.1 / 101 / 105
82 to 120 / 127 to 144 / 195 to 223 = 1.6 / 110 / 98.2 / 104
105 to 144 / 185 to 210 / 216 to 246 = 0.0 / 103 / 104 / 104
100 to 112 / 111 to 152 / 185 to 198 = 2.4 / 109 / 101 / 103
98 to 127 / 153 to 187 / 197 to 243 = 3.2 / 108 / 95.8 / 104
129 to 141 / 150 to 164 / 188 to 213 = 0.8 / 99.1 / 94.7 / 104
